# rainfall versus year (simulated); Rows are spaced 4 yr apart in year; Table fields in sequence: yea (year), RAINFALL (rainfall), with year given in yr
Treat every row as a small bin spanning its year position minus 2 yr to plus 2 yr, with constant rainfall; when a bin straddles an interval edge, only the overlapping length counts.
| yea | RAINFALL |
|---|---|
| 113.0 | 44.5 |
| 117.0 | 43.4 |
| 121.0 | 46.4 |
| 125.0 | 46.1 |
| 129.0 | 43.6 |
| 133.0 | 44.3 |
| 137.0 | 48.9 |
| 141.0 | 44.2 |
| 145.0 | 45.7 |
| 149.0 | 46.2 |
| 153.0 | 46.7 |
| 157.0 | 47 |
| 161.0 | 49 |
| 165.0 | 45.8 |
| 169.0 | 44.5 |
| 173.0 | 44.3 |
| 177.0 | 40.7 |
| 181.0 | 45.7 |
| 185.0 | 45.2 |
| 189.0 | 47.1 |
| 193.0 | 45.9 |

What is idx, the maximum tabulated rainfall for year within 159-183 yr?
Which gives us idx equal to 49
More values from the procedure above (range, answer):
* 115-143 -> 48.9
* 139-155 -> 46.7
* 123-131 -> 46.1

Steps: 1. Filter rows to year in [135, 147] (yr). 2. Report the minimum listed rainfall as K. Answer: 44.2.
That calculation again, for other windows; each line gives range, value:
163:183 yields 40.7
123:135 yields 43.6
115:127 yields 43.4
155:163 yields 47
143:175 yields 44.3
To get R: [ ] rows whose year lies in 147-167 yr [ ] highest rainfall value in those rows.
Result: 49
